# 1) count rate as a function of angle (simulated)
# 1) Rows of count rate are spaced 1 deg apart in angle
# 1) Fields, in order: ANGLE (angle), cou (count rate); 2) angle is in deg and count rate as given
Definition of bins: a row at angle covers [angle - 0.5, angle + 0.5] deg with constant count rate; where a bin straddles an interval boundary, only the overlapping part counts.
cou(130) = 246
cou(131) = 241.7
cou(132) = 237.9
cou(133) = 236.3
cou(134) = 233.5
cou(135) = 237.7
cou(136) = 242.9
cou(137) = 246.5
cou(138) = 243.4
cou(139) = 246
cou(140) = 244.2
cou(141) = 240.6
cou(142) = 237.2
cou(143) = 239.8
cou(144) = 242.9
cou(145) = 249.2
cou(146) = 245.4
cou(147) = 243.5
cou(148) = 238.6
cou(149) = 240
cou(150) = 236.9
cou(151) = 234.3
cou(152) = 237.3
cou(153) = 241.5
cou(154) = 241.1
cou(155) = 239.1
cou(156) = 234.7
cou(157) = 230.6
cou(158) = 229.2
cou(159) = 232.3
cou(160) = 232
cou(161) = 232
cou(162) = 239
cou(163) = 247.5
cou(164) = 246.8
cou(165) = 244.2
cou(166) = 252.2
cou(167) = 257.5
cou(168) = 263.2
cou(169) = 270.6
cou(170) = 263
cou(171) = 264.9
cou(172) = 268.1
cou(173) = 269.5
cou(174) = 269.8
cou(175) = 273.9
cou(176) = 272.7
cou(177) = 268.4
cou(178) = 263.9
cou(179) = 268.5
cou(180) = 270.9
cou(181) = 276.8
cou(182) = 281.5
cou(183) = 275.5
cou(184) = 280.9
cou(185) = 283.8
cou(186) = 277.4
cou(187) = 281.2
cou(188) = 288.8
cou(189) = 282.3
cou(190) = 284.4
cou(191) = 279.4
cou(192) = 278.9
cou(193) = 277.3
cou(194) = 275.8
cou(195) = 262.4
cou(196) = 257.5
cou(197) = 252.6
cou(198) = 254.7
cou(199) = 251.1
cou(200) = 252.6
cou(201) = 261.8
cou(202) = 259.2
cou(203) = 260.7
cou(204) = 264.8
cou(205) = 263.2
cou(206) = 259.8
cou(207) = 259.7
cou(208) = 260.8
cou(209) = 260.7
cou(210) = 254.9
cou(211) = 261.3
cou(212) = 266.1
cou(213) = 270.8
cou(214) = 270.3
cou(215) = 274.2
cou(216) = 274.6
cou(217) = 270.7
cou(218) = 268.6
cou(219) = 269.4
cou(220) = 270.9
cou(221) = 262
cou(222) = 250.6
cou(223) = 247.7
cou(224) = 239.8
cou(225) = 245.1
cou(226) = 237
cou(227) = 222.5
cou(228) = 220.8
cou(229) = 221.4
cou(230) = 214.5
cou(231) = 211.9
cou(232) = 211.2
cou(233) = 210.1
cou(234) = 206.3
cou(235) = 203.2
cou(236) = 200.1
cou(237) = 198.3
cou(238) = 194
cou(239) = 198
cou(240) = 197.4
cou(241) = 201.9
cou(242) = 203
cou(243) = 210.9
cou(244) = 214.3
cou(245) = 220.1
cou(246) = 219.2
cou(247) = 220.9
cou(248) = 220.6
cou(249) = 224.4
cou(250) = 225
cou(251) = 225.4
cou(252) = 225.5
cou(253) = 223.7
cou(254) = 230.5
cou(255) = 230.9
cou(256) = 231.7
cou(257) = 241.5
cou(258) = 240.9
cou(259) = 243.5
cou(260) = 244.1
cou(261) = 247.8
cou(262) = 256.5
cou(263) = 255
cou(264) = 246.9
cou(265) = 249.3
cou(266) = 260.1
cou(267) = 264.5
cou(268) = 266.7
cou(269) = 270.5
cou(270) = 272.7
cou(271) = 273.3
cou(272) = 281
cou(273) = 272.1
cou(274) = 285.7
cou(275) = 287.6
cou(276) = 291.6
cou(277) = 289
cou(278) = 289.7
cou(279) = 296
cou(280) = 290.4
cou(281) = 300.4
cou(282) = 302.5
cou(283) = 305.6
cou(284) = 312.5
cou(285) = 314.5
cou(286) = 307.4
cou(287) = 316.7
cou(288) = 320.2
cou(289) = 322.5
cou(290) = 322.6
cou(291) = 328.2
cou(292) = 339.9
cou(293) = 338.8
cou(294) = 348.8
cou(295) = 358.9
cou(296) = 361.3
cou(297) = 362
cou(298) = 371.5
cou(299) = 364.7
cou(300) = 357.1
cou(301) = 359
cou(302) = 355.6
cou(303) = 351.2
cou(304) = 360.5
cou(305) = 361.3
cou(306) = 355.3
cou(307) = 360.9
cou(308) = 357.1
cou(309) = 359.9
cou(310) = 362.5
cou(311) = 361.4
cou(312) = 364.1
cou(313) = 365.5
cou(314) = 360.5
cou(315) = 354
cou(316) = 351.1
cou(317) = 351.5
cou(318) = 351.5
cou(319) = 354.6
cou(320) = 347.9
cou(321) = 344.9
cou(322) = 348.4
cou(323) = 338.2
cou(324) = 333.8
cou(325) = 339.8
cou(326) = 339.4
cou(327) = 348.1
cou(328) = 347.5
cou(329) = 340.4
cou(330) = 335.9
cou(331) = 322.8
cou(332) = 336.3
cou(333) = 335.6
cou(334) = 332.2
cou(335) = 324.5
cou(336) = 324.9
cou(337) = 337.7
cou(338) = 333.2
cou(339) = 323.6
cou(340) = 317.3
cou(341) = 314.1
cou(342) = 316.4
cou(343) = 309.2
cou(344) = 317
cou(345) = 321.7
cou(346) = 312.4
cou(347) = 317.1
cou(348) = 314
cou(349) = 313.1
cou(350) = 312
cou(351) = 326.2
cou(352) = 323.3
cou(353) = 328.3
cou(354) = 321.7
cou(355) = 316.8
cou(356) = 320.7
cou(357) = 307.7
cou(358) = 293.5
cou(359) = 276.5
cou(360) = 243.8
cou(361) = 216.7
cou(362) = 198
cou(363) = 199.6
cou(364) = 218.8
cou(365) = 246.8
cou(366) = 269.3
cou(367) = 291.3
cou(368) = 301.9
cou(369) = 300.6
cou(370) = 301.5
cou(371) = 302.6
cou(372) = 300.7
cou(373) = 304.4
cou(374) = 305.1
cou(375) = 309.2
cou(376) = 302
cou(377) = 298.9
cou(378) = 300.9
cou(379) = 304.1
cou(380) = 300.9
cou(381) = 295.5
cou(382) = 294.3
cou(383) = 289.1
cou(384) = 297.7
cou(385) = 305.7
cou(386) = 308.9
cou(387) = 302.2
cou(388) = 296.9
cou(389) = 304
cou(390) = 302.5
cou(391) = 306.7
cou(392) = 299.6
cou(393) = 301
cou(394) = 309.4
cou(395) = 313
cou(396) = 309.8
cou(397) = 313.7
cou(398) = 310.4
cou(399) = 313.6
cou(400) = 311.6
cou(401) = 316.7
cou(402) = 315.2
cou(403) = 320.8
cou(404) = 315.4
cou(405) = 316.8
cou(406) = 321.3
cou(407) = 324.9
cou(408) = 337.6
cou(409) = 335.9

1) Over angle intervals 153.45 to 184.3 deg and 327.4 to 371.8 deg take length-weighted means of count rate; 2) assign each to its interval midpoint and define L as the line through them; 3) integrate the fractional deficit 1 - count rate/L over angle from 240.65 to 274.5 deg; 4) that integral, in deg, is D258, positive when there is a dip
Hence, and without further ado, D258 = 4.7 deg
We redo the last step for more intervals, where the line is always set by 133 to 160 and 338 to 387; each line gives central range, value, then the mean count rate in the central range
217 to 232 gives 1.1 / 242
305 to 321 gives -4.2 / 357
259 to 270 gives 0.6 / 256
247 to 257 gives 1.5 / 227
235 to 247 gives 2.7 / 206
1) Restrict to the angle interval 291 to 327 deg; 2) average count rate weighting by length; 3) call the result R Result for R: 354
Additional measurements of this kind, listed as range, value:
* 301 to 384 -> 319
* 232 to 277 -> 236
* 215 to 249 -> 227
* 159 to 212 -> 264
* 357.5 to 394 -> 286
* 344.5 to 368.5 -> 287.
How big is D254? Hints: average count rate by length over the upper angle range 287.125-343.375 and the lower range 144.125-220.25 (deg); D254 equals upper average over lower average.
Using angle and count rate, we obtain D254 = 1.32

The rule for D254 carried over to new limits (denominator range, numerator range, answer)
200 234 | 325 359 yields 1.29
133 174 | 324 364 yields 1.27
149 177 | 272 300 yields 1.28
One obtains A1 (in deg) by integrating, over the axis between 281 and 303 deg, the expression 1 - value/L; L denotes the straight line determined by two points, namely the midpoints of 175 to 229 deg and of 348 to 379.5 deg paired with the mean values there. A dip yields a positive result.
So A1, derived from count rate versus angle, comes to -4.6 deg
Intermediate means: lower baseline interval 264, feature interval 336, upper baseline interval 289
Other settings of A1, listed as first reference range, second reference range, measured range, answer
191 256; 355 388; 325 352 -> -5.0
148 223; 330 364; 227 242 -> 3.7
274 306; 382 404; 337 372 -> 2.2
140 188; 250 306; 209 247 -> 6.0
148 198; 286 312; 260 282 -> 3.8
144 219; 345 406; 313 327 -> -3.0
